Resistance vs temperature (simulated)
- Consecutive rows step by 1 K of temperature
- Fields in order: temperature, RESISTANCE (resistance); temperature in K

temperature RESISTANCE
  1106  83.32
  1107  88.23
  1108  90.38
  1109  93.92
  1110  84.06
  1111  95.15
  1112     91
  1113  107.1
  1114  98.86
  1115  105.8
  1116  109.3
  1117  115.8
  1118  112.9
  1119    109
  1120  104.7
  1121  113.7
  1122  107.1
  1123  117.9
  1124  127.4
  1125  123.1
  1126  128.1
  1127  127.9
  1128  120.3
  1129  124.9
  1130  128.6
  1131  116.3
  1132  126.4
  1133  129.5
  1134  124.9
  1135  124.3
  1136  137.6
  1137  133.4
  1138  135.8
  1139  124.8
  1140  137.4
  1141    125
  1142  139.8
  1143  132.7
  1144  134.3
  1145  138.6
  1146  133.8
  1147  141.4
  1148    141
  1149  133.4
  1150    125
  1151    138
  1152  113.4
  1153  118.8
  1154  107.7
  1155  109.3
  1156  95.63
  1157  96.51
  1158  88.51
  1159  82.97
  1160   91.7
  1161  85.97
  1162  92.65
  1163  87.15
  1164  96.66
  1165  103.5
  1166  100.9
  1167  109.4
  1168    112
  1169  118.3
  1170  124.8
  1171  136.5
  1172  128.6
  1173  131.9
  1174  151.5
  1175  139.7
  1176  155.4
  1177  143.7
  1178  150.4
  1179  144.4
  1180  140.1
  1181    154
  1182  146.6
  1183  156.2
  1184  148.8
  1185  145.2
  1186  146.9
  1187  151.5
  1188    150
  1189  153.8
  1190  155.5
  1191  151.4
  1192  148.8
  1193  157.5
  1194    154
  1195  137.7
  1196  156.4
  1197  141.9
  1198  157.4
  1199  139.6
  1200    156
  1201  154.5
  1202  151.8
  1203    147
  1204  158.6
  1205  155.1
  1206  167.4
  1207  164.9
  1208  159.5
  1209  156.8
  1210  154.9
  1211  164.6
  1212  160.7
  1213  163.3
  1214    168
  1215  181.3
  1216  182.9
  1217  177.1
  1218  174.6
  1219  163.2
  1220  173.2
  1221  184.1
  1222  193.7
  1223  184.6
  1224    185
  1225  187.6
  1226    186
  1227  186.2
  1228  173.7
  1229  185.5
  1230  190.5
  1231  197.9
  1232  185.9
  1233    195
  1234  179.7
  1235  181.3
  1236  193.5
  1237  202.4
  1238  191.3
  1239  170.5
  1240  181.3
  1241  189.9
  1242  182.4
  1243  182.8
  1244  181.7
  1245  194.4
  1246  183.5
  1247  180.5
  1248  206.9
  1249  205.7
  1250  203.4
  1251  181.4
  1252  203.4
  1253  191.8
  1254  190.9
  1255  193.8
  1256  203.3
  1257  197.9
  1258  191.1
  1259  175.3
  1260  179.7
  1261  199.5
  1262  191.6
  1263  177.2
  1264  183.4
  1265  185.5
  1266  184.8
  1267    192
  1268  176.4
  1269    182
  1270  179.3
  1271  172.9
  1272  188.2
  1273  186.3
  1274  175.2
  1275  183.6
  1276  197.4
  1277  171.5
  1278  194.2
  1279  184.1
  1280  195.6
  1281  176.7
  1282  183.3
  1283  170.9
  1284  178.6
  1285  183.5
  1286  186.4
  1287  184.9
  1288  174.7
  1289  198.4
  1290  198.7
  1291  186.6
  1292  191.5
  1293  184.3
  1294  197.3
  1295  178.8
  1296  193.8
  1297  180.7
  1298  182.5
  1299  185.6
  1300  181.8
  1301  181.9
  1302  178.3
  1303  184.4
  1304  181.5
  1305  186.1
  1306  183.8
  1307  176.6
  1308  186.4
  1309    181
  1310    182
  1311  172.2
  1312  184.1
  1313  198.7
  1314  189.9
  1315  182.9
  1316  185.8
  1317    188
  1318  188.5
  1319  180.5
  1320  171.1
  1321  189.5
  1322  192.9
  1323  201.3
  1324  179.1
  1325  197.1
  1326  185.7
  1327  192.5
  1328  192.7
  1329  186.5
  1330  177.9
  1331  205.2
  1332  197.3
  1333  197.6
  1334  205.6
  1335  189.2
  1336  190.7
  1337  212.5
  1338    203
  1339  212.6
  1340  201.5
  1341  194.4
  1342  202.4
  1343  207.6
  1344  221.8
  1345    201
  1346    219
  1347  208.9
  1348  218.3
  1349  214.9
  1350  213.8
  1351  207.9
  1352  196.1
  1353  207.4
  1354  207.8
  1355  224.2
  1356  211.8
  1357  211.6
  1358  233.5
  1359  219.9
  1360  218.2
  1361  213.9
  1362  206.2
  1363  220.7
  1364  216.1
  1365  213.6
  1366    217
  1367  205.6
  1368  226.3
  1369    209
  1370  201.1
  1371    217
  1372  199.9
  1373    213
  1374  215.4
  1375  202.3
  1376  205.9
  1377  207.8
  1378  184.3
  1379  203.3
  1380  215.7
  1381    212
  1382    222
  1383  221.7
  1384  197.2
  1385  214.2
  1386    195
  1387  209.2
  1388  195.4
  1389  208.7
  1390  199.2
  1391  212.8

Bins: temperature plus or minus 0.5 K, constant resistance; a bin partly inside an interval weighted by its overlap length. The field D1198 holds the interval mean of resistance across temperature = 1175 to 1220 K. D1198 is 156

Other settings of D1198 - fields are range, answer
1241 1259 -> 192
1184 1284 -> 176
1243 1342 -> 188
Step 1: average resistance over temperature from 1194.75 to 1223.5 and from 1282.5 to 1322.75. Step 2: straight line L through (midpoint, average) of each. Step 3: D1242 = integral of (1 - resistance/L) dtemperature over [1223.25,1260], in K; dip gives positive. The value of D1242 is -3.9 K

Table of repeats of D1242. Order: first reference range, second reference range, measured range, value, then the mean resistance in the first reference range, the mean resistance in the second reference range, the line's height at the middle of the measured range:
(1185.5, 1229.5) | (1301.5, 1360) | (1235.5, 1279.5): -2.7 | 164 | 197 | 177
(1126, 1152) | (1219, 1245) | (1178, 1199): 1.3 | 131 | 186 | 160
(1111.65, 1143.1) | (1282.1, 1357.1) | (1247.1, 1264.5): -2.4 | 121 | 193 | 169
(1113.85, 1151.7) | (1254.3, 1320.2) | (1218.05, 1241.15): -3.2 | 125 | 185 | 163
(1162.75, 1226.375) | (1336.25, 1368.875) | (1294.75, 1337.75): 2.3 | 152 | 212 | 198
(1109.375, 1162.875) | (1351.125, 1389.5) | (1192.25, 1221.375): -3.1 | 117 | 211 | 145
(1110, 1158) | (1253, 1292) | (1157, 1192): 2.9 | 120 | 186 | 139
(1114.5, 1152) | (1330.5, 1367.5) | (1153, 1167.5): 4.1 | 126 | 209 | 136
